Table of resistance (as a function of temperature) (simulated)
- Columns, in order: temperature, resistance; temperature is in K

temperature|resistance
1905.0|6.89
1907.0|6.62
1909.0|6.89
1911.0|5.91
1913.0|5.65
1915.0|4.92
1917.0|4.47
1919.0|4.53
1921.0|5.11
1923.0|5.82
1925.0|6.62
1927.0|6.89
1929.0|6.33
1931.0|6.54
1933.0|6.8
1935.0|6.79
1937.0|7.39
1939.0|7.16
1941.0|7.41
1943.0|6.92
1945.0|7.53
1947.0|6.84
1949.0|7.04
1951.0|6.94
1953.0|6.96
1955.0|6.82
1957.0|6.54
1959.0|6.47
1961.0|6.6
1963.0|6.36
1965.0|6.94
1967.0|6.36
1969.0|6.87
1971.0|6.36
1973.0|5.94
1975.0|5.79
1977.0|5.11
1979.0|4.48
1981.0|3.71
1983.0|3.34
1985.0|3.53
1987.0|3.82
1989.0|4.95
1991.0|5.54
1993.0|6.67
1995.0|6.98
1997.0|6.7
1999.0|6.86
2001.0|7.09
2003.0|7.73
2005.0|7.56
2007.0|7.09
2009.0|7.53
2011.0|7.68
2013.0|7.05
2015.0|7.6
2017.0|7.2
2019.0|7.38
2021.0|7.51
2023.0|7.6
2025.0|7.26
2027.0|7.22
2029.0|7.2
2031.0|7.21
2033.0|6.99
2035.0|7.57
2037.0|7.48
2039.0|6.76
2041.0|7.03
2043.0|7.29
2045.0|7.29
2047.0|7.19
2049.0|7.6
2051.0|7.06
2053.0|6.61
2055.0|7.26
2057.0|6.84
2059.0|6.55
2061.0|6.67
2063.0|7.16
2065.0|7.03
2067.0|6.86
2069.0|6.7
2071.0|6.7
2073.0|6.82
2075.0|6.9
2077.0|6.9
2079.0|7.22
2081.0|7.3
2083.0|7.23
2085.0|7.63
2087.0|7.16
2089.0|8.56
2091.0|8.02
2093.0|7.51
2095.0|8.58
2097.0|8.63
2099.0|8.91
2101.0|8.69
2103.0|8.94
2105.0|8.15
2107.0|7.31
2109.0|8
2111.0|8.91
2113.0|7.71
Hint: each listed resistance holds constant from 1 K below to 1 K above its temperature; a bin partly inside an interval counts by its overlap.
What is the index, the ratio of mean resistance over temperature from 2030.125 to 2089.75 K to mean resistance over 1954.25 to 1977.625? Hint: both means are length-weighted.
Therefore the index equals 1.1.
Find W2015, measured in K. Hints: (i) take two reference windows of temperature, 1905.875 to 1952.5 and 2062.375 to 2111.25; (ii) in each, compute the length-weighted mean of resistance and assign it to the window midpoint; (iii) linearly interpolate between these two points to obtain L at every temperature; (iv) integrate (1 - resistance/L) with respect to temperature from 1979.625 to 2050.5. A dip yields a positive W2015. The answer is 3.92 K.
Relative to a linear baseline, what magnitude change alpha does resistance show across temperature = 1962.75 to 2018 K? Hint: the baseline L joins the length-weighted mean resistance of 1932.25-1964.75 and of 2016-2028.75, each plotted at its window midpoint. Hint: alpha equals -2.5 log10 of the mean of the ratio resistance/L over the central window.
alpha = 0.16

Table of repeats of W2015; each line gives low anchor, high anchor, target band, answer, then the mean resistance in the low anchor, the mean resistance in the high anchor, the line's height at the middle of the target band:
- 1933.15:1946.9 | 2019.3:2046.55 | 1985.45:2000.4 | 2.8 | 7.15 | 7.26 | 7.22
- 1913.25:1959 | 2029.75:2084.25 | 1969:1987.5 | 5.1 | 6.46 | 7.05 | 6.66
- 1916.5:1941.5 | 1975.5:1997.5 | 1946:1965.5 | -3.6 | 6.31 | 4.96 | 5.68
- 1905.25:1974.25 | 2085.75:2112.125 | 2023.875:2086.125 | 5.3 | 6.45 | 8.25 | 7.75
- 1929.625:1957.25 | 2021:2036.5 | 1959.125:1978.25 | 2.2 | 6.98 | 7.31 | 7.08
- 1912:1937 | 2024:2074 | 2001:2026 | -2.5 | 5.93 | 7.05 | 6.73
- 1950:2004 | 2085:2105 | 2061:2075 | 1.6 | 5.98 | 8.29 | 7.76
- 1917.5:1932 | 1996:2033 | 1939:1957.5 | -2.2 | 5.93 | 7.3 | 6.28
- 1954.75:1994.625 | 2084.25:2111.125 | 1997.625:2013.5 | -2.7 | 5.61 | 8.2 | 6.26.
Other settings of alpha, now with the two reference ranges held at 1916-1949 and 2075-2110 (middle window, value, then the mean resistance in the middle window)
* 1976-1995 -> 0.42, 4.7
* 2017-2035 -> 0.00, 7.31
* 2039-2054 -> 0.05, 7.13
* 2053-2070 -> 0.11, 6.87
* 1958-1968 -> 0.03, 6.55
